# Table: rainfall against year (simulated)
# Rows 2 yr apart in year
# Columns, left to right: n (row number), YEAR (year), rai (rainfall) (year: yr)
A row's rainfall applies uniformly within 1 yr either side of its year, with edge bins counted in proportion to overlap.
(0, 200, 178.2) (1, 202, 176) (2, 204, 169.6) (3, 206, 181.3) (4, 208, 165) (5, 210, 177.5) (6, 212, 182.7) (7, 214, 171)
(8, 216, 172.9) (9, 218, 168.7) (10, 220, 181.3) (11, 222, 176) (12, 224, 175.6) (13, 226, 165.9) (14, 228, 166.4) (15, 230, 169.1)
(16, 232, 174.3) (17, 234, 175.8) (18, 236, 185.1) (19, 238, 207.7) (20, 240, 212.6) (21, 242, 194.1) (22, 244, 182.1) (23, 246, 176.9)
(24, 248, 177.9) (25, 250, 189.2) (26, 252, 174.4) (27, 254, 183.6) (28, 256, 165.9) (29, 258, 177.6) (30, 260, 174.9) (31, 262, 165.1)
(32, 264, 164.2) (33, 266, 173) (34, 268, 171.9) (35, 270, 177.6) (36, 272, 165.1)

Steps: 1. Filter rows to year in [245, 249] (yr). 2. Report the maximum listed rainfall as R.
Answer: 177.9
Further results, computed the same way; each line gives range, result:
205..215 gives 182.7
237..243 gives 212.6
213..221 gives 181.3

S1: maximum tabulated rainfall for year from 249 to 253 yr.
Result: 189.2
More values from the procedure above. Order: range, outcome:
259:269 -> 174.9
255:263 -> 177.6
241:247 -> 194.1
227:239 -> 207.7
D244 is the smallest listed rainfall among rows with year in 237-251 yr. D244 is 176.9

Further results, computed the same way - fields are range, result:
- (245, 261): 165.9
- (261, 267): 164.2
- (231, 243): 174.3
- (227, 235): 166.4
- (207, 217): 165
